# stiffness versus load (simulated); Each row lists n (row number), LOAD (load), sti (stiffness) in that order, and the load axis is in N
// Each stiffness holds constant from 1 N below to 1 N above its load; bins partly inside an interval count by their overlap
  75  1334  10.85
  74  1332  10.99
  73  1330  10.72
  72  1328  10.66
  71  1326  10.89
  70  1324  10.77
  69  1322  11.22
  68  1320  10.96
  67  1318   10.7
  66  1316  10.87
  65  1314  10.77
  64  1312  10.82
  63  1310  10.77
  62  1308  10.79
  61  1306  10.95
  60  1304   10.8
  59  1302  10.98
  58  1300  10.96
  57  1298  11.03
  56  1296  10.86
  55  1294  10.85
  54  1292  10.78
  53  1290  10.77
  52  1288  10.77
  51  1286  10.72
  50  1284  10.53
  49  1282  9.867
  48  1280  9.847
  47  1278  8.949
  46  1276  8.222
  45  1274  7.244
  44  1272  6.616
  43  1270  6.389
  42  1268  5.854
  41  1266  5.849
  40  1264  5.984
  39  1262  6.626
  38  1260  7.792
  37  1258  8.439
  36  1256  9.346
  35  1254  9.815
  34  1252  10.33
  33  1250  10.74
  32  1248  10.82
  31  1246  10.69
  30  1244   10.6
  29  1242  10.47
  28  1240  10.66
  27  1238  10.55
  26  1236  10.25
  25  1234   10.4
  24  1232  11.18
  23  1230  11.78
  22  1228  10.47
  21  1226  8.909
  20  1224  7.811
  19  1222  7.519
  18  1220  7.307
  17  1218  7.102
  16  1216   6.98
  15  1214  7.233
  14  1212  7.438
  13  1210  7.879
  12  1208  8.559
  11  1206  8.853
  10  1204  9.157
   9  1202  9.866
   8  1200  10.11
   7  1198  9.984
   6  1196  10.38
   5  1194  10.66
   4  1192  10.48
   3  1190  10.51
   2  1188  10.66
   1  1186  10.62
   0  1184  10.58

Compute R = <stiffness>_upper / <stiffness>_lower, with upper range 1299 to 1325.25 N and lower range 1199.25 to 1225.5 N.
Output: 1.3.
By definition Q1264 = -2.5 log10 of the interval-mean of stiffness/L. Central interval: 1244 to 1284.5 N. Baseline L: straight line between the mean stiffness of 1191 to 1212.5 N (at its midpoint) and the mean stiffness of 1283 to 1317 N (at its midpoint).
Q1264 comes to 0.21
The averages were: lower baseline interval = 9.44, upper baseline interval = 10.8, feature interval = 8.52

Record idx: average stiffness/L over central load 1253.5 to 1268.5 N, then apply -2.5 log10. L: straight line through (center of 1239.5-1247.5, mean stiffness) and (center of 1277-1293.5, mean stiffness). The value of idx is 0.37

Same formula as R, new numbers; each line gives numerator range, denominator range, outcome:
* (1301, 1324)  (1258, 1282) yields 1.47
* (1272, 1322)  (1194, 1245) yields 1.11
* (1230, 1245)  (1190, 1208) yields 1.08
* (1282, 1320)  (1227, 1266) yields 1.11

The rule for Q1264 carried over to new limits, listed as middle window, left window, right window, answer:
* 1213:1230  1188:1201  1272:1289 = 0.23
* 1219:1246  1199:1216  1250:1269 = -0.20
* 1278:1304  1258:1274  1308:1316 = -0.19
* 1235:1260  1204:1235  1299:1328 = -0.09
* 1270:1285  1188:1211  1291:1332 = 0.22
